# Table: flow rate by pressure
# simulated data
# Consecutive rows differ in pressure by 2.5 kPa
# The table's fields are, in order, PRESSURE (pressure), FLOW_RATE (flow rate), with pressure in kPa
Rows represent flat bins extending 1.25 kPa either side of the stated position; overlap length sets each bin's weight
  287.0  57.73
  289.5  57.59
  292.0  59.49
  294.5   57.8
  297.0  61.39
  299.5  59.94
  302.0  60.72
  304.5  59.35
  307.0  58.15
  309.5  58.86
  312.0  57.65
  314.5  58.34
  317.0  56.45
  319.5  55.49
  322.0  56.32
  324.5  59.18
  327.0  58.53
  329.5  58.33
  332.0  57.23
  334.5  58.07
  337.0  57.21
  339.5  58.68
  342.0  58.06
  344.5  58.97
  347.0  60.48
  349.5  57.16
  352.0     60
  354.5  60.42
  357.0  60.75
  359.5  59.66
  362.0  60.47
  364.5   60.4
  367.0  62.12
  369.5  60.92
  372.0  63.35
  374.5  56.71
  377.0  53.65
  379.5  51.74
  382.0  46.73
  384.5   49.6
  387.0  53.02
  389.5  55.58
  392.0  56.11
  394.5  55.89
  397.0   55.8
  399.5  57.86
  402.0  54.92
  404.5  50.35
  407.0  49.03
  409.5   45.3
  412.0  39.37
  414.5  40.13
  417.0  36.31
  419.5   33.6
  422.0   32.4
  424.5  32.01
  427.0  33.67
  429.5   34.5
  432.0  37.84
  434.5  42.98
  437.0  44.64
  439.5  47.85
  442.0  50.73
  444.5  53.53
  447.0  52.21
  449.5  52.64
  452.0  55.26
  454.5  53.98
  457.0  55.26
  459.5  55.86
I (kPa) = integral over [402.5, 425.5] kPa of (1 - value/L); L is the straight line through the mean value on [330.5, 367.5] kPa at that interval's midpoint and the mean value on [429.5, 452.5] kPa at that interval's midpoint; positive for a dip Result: 4.84 kPa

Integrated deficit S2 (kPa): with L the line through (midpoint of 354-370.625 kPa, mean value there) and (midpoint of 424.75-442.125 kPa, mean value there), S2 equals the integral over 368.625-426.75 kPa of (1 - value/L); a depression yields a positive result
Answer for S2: 2.54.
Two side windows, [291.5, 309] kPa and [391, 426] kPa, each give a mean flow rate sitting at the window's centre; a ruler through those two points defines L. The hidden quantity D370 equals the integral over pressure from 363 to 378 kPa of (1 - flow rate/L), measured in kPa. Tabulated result -2.7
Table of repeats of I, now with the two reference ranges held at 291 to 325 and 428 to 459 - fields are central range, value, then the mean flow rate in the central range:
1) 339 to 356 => -1.1 kPa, 59.2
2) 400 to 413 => 0.7 kPa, 48.5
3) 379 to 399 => -0.3 kPa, 53.3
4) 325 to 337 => -0.3 kPa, 58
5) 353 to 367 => -1.5 kPa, 60.5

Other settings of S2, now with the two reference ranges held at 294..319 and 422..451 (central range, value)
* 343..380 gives -4.9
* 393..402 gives -1.5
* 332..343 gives -0.6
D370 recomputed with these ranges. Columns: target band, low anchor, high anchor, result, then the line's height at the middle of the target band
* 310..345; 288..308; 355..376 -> 1.2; 59.8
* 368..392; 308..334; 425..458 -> -1.1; 52.4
